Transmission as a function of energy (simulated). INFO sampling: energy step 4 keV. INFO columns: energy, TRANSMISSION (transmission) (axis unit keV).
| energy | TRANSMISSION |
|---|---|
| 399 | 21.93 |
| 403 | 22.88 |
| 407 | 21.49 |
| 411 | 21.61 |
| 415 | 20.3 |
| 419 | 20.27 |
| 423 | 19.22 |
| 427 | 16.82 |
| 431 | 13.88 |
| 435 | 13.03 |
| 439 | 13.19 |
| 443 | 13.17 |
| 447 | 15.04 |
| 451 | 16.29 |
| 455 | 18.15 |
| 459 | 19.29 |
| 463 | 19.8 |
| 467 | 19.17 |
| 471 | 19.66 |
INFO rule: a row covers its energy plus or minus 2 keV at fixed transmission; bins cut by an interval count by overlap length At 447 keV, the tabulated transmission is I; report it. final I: 15.04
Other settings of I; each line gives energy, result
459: 19.29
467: 19.17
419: 20.27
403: 22.88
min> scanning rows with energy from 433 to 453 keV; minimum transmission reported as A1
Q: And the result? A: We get 13.03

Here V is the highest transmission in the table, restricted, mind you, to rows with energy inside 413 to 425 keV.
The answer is 20.3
